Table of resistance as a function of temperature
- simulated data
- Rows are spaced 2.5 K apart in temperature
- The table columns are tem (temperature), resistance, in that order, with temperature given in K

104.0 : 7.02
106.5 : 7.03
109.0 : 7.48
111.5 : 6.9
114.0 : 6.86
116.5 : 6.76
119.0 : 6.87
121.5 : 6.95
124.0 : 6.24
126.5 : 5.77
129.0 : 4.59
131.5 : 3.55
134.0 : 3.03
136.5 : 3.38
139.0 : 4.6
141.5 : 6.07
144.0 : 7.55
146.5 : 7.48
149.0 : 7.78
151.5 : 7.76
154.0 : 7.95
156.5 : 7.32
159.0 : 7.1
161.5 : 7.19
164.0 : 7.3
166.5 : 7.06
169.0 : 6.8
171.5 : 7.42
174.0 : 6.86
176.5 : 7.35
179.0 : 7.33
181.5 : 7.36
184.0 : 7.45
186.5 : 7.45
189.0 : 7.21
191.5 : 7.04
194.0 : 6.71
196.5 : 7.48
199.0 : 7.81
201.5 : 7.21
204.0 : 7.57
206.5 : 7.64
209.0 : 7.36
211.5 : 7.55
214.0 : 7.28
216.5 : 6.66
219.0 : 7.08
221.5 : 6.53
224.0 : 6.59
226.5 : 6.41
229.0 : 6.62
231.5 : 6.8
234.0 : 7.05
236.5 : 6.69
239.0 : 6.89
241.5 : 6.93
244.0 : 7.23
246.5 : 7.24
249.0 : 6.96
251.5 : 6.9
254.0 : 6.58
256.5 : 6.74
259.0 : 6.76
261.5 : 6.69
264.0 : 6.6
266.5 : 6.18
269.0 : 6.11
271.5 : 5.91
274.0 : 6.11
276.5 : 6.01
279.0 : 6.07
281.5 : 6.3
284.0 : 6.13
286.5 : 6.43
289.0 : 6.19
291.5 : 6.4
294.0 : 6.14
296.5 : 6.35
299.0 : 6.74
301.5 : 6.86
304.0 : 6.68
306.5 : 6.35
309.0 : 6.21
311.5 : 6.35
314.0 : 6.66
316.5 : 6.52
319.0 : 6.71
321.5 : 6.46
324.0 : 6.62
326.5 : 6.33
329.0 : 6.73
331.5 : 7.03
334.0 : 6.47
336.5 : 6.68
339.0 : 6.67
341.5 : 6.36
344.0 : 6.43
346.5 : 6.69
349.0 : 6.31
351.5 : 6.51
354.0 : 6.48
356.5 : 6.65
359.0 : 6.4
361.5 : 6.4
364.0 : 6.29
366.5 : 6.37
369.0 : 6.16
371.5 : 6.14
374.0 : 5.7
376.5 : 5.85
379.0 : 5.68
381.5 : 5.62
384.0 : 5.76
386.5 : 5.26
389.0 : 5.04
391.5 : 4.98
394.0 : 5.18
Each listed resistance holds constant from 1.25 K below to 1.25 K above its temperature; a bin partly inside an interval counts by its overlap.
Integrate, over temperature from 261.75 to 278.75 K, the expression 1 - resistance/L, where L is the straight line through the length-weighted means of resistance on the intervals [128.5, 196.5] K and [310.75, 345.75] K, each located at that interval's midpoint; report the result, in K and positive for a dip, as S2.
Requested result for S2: 1.1 K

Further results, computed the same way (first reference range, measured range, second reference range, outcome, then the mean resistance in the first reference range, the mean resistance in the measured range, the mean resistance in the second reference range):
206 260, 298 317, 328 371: 0.3 K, 6.92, 6.54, 6.5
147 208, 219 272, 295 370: 2.1 K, 7.34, 6.71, 6.52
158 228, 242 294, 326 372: 2.8 K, 7.17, 6.48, 6.49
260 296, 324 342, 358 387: -1.6 K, 6.24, 6.62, 5.98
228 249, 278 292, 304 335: 1.0 K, 6.94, 6.25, 6.54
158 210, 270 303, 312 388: 2.0 K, 7.27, 6.28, 6.33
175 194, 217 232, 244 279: 0.5 K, 7.27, 6.66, 6.53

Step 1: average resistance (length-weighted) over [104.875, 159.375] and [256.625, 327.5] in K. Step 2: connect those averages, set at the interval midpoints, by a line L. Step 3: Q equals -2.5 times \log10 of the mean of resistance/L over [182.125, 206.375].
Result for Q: -0.16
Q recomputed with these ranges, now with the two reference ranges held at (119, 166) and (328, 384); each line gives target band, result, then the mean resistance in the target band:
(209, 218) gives -0.15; 7.19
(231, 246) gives -0.11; 6.95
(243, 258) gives -0.11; 6.93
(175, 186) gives -0.18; 7.37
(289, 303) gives -0.03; 6.47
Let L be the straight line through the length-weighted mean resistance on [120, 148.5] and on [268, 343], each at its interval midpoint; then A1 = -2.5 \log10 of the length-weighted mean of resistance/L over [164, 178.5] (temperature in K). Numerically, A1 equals -0.25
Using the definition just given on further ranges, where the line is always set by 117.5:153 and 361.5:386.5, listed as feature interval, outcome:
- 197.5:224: -0.23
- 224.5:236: -0.14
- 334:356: -0.10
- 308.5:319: -0.10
